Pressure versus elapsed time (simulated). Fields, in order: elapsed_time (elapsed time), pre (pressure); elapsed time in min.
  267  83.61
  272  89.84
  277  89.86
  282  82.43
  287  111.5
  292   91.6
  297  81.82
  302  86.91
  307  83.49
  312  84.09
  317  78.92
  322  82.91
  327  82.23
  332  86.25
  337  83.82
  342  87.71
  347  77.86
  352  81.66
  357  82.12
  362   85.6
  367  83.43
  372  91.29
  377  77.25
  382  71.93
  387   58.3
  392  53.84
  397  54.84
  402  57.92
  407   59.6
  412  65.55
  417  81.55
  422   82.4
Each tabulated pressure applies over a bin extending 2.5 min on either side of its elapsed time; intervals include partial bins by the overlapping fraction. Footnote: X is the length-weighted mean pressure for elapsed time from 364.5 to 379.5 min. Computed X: 84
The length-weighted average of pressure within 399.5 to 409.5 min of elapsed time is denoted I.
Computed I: 58.8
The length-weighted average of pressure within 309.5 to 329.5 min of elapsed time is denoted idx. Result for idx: 82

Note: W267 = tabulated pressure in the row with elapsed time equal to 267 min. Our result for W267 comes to 83.61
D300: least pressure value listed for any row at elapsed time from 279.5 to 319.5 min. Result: 78.92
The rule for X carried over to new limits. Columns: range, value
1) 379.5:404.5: 59.4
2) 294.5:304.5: 84.4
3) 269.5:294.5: 93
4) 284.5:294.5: 102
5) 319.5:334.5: 83.8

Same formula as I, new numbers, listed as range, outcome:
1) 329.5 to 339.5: 85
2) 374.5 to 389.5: 69.2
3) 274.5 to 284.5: 86.1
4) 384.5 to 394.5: 56.1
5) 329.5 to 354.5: 83.5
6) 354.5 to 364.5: 83.9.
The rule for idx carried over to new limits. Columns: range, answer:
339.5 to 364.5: 83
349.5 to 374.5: 84.8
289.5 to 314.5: 85.6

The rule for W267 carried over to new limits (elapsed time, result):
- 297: 81.82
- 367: 83.43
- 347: 77.86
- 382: 71.93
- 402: 57.92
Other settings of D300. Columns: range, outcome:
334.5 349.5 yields 77.86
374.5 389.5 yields 58.3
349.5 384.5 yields 71.93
